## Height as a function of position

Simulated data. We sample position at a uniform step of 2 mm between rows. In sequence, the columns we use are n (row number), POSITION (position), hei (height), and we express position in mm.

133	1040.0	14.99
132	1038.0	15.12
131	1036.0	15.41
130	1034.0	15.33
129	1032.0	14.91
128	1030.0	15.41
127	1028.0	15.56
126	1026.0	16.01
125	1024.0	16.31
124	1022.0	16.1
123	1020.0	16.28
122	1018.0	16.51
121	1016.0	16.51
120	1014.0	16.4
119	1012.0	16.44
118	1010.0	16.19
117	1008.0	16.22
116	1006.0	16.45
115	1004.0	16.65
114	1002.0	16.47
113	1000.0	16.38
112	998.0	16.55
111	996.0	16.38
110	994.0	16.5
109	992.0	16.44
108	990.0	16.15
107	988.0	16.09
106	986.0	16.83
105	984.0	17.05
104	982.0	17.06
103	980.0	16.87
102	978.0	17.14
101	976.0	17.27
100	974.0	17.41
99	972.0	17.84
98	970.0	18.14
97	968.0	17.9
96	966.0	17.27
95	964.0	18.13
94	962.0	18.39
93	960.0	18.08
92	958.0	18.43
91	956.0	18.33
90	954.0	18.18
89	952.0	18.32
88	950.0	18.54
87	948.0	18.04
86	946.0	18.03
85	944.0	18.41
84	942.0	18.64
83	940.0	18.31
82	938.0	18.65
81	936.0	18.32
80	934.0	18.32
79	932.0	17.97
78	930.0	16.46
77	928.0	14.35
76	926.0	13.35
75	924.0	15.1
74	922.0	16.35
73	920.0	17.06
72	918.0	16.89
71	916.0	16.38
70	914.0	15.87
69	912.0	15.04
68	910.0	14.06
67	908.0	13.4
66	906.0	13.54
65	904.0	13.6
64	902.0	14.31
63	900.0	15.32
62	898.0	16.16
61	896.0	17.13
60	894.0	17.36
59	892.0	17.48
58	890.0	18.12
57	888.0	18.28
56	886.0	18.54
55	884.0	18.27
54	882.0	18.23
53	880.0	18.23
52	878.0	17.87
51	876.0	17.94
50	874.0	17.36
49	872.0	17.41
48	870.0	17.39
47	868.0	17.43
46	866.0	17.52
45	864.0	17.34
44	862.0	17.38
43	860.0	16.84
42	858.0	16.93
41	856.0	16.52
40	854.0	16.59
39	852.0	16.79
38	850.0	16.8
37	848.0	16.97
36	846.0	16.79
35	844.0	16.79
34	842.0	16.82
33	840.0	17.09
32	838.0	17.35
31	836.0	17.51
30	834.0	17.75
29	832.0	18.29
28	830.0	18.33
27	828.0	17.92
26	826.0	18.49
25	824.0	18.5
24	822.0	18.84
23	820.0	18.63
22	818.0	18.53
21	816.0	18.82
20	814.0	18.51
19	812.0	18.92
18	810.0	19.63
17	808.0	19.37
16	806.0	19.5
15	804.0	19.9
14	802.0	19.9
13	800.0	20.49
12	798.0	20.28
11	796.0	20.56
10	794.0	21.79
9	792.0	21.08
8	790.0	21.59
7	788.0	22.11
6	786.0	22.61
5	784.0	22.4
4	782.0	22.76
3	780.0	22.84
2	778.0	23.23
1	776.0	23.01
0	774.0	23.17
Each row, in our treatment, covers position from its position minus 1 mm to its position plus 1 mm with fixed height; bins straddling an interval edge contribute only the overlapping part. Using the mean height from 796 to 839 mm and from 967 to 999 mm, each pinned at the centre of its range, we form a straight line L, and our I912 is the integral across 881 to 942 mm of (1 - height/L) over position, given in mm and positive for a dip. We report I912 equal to 4.6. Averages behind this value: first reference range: 18.9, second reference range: 17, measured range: 16.4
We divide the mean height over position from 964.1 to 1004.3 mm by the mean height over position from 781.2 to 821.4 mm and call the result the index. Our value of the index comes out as 0.83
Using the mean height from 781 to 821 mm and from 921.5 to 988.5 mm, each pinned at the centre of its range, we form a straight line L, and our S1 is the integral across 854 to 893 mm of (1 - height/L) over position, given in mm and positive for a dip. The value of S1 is 2.85 mm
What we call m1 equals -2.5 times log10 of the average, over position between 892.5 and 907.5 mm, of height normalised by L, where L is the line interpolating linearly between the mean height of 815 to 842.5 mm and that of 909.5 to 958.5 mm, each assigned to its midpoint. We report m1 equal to 0.14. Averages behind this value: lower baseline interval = 18.1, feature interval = 15.4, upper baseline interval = 17.1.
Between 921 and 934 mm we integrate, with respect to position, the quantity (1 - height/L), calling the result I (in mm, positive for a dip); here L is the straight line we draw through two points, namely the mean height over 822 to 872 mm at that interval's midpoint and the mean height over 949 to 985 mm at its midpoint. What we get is 1.4 mm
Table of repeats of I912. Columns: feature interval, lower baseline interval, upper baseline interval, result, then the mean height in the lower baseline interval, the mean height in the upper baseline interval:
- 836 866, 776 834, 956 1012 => 3.7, 20.1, 17.1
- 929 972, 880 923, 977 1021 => -4.5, 16.3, 16.5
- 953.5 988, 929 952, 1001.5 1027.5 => -0.4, 18.2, 16.3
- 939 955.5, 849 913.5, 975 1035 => -1.8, 16.7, 16.3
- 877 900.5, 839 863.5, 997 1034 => -1.3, 16.9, 16.2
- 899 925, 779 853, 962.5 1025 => 4.0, 19.2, 16.8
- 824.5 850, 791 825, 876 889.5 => 2.1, 19.6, 18.2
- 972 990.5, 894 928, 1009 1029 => -1.2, 15.3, 16.2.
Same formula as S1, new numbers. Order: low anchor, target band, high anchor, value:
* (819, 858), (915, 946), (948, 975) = 1.60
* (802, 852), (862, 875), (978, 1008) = 0.27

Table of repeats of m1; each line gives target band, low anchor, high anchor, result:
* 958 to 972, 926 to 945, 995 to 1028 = -0.06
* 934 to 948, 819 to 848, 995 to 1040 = -0.10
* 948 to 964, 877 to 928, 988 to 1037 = -0.13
